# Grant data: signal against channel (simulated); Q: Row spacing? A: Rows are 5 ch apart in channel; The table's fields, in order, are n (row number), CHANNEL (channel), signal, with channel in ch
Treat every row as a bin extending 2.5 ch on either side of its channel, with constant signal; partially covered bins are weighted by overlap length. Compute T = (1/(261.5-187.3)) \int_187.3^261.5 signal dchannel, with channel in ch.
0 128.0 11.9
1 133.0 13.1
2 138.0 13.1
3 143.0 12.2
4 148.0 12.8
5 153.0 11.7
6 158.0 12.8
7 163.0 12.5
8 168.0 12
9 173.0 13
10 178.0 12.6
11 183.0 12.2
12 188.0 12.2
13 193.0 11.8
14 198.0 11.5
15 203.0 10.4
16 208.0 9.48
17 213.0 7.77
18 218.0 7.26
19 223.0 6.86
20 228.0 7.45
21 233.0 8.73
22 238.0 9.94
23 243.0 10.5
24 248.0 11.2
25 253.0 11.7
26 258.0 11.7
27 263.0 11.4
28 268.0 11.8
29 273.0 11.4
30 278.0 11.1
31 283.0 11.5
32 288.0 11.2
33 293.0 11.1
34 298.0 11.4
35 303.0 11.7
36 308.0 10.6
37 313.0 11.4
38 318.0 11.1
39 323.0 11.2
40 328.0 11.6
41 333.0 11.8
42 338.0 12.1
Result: 9.86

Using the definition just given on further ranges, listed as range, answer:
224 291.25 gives 10.7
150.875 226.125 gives 10.9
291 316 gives 11.2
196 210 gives 10.5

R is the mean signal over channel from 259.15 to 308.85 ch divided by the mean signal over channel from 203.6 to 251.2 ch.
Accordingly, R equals 1.3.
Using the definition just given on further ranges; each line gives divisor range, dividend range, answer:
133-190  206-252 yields 0.71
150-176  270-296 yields 0.91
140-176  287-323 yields 0.90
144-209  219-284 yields 0.86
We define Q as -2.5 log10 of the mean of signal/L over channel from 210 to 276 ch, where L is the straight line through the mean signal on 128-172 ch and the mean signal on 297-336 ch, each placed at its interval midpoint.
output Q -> 0.202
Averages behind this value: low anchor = 12.5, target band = 9.83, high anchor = 11.4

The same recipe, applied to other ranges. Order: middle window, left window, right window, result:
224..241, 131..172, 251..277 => 0.35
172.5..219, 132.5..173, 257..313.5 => 0.12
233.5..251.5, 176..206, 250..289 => 0.11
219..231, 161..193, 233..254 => 0.46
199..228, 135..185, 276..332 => 0.39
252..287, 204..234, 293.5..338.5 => -0.18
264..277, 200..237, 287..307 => -0.12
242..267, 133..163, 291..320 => 0.03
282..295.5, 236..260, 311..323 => -0.01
